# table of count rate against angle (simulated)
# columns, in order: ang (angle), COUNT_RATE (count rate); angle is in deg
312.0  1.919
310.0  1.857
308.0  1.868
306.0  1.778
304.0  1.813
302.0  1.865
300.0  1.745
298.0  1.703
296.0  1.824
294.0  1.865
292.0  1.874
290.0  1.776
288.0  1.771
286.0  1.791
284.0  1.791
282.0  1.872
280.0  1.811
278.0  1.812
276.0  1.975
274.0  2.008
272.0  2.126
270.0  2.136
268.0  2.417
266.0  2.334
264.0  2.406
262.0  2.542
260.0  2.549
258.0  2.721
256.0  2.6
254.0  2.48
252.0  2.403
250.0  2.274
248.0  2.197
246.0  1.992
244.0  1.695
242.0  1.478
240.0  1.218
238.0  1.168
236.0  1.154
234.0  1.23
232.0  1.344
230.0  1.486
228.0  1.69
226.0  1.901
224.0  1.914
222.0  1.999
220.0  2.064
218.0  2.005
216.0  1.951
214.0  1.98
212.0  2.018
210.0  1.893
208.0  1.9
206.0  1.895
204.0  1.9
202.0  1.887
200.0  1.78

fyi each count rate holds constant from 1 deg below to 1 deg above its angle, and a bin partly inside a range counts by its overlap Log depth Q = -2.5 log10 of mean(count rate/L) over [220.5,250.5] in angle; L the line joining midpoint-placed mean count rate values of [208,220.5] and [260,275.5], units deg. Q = 0.26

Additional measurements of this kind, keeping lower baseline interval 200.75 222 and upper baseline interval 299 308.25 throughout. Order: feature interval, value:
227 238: 0.372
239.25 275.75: -0.172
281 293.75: 0.011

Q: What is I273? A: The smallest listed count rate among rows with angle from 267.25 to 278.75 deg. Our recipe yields 1.812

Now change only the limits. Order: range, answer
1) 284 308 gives 1.703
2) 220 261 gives 1.154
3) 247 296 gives 1.771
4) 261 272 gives 2.126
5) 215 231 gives 1.486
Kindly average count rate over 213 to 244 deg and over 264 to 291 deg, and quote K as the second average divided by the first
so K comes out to 1.21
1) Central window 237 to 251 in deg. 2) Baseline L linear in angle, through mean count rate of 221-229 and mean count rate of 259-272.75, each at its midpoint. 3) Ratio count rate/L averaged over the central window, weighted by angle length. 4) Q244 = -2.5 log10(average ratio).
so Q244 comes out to 0.22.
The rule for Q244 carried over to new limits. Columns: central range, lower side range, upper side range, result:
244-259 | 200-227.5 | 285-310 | -0.24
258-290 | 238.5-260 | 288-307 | -0.08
